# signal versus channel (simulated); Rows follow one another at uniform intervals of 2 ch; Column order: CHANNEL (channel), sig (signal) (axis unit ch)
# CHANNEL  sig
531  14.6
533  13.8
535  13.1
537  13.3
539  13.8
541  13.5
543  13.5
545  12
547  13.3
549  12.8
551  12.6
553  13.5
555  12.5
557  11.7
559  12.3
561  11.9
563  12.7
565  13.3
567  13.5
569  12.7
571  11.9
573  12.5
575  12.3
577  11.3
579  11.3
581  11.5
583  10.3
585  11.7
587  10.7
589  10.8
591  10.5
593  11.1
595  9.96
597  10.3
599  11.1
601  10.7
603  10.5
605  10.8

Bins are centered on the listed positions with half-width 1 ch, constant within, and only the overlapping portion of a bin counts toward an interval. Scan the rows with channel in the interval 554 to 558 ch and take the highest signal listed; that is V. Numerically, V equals 12.5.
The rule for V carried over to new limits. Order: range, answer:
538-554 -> 13.8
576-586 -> 11.7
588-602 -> 11.1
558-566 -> 13.3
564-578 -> 13.5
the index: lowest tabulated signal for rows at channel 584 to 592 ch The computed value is 10.5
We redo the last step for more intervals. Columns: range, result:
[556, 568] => 11.7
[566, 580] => 11.3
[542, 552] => 12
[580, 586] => 10.3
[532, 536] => 13.1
